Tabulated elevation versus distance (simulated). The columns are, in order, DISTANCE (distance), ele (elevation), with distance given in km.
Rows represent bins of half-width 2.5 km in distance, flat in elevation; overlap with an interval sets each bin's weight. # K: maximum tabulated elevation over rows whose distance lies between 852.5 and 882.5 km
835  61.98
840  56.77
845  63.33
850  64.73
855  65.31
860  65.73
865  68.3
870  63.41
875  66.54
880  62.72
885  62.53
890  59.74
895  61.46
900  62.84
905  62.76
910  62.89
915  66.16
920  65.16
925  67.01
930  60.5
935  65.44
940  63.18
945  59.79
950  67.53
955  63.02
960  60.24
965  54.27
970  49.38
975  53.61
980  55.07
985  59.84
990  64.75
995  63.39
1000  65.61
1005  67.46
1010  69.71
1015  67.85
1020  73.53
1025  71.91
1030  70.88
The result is 68.3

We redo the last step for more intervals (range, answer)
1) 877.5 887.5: 62.72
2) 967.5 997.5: 64.75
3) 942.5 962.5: 67.53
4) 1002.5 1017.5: 69.71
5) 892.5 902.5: 62.84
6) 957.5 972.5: 60.24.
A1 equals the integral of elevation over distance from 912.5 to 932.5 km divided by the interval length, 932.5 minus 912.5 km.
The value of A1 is 64.7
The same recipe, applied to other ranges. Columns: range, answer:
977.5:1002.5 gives 61.7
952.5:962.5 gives 61.6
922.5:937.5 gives 64.3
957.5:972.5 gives 54.6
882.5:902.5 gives 61.6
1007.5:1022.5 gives 70.4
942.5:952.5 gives 63.7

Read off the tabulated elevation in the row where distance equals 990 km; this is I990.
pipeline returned 64.75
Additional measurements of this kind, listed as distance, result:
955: 63.02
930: 60.5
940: 63.18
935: 65.44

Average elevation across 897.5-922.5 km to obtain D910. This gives 64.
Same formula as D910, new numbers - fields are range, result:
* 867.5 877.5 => 65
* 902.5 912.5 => 62.8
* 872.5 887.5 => 63.9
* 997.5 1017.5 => 67.7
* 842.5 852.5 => 64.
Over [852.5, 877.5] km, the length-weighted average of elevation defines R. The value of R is 65.9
